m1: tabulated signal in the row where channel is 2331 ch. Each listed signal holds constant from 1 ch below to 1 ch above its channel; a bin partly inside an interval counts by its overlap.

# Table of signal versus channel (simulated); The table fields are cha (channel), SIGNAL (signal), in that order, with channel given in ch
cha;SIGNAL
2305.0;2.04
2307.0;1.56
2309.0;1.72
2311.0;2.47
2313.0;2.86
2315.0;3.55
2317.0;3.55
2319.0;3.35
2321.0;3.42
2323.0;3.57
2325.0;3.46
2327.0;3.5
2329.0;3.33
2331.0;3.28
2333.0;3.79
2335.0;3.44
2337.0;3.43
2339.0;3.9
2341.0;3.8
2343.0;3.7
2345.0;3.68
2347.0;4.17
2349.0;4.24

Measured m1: 3.28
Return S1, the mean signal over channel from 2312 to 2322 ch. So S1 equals 3.35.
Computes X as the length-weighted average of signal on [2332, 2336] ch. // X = 3.62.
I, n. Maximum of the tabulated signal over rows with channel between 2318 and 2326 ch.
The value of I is 3.57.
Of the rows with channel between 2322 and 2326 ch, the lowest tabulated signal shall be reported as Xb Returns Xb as 3.46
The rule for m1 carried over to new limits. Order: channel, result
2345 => 3.68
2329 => 3.33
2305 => 2.04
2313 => 2.86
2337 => 3.43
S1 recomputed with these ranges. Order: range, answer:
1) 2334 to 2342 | 3.64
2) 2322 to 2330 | 3.46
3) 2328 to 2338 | 3.45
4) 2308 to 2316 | 2.65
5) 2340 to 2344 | 3.75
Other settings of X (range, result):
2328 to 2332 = 3.3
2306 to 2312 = 1.92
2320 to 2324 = 3.5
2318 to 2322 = 3.38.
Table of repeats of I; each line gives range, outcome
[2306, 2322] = 3.55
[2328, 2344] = 3.9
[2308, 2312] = 2.47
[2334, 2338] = 3.44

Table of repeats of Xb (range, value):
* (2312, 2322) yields 2.86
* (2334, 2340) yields 3.43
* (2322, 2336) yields 3.28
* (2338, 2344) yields 3.7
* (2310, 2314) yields 2.47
